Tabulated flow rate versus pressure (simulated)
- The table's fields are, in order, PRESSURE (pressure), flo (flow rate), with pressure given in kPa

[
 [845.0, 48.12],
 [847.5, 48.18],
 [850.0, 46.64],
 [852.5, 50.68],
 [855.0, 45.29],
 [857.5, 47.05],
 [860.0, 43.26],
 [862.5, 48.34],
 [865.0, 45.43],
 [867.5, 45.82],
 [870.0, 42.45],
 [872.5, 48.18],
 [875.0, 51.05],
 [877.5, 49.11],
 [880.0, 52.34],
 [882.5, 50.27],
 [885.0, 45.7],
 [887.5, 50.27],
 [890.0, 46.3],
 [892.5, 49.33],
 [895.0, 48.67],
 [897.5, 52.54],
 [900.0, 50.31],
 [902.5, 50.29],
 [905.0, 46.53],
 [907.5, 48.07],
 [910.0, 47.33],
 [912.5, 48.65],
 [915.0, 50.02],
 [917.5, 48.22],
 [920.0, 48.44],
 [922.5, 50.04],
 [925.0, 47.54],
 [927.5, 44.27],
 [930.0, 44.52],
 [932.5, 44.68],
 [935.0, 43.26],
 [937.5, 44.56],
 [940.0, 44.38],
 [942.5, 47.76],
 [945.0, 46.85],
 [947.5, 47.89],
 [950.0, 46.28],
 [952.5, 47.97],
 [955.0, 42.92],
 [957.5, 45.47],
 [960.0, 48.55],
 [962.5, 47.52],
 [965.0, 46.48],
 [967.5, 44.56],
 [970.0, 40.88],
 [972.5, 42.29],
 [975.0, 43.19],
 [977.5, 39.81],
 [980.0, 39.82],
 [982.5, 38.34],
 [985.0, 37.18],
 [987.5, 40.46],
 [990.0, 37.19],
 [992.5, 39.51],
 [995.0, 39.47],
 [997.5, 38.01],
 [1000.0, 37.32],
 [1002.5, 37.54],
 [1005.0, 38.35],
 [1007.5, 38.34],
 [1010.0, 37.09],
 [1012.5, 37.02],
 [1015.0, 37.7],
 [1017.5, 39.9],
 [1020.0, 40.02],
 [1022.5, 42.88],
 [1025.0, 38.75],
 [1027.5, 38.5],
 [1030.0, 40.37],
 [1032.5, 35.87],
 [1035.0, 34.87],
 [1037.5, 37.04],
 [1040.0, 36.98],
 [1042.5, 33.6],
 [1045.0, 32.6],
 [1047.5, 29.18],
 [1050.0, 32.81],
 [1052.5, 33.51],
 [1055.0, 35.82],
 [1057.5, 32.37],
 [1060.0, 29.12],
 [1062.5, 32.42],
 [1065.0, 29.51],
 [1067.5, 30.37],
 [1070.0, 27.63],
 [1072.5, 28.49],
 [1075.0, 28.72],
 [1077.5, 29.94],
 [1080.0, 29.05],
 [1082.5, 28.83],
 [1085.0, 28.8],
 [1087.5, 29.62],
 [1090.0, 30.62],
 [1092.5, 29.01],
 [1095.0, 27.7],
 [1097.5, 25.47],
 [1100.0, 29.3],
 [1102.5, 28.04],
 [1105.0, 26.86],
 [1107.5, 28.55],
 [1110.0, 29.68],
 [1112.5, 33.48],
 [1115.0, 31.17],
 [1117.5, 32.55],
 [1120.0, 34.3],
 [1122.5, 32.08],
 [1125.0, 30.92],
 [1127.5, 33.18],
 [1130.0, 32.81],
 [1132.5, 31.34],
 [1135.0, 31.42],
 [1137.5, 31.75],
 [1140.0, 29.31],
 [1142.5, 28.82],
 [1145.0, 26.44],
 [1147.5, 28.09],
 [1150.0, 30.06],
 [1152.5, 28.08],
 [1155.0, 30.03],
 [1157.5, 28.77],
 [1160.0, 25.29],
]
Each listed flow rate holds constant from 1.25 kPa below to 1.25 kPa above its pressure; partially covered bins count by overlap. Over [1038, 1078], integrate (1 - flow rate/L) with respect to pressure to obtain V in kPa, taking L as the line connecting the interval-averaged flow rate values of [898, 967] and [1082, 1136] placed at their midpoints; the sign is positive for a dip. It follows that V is 4.07 kPa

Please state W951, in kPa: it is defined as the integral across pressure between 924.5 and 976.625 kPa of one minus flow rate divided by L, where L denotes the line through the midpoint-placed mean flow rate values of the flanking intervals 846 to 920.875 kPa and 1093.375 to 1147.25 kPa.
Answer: -2.7 kPa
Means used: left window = 48.2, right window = 30.2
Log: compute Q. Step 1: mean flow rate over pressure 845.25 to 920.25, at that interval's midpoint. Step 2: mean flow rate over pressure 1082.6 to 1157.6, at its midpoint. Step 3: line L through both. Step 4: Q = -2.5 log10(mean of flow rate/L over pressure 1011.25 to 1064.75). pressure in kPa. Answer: 0.02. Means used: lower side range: 48.2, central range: 35.7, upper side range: 29.9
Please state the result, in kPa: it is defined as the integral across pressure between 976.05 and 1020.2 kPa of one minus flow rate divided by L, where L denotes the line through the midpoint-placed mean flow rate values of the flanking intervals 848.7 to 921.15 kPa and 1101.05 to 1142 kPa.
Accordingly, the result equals 1.62 kPa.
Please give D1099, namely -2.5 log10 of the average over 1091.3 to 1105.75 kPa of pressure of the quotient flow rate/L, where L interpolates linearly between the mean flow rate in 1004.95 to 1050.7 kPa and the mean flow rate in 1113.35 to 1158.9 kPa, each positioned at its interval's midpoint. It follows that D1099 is 0.18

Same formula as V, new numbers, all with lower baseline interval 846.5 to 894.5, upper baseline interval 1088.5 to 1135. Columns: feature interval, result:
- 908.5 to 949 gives -3.0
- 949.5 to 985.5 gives -2.4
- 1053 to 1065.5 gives 0.8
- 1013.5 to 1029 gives -1.1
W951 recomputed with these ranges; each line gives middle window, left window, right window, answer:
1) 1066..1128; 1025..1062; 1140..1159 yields 3.47 kPa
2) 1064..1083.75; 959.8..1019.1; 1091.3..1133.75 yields 2.58 kPa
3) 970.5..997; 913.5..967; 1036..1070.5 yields 0.91 kPa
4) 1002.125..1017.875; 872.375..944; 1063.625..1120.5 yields -0.09 kPa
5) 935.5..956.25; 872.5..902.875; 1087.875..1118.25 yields -0.87 kPa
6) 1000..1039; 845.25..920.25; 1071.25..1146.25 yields -1.18 kPa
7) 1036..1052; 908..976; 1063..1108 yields 0.04 kPa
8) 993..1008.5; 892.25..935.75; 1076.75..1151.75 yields 0.74 kPa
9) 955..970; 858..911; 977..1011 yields -1.64 kPa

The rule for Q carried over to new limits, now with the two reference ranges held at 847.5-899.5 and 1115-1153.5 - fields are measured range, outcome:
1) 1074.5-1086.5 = 0.18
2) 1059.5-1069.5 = 0.17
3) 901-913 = -0.06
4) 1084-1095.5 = 0.15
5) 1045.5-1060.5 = 0.12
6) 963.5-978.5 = -0.04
